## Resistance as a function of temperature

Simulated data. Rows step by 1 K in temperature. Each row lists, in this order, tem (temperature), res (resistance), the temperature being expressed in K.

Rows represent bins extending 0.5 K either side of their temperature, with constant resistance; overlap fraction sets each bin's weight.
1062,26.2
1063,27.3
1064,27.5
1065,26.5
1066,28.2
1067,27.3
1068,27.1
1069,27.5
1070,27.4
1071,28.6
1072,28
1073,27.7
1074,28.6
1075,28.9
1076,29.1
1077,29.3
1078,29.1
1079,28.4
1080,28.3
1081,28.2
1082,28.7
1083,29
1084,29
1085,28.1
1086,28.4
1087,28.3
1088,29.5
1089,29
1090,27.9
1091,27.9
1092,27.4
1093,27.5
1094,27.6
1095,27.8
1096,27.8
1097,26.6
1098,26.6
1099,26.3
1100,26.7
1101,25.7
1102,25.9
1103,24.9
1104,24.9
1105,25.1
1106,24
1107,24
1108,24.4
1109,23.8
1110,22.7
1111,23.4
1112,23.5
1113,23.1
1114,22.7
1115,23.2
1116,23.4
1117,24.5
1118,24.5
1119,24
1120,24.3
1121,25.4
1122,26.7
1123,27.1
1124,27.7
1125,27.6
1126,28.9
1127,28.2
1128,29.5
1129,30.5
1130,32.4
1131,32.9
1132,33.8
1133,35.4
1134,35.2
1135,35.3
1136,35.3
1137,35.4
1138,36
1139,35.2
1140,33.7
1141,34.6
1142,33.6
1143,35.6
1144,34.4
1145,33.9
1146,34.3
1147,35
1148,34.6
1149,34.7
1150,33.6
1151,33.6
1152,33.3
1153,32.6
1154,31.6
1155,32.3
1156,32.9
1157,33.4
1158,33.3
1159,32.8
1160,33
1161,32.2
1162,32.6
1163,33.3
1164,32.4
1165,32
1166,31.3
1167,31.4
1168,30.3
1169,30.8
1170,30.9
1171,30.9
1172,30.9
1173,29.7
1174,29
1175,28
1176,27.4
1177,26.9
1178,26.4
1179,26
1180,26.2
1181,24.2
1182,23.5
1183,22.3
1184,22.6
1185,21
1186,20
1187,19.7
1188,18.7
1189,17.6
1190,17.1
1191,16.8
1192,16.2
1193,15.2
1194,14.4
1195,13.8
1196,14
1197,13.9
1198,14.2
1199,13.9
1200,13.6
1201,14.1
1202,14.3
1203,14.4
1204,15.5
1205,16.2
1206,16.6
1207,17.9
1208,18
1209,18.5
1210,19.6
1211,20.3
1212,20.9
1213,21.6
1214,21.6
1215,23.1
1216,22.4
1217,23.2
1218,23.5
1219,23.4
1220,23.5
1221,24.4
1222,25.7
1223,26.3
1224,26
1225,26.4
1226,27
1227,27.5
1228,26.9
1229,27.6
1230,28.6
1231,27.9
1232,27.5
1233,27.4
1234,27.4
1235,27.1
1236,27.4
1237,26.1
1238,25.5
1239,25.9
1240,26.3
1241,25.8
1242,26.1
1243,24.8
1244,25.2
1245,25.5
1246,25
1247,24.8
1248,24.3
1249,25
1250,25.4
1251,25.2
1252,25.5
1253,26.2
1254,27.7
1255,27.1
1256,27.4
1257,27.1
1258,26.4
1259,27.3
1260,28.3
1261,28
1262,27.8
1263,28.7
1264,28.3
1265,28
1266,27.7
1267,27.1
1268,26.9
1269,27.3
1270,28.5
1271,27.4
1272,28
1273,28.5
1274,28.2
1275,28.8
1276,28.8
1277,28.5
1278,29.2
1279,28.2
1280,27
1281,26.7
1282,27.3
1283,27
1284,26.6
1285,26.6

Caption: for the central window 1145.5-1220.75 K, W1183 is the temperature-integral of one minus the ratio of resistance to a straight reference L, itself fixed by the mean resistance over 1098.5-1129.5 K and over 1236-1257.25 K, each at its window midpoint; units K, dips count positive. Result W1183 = 3.1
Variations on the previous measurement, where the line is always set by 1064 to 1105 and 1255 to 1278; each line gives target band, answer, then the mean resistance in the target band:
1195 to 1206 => 5.27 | 14.5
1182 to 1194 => 3.87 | 18.8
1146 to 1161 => -3.00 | 33.3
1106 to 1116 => 1.54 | 23.4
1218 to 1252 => 2.28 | 26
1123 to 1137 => -2.00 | 31.7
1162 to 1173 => -1.43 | 31.4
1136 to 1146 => -2.51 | 34.7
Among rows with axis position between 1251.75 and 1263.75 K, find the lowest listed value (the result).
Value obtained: 25.5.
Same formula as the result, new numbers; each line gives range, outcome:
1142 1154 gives 31.6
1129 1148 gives 30.5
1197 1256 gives 13.6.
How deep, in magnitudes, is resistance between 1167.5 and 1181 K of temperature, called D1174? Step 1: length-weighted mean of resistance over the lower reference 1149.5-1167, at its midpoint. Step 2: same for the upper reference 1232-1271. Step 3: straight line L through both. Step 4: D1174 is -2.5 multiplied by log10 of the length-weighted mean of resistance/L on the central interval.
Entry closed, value 0.112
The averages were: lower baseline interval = 32.7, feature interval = 28.6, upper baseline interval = 26.6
